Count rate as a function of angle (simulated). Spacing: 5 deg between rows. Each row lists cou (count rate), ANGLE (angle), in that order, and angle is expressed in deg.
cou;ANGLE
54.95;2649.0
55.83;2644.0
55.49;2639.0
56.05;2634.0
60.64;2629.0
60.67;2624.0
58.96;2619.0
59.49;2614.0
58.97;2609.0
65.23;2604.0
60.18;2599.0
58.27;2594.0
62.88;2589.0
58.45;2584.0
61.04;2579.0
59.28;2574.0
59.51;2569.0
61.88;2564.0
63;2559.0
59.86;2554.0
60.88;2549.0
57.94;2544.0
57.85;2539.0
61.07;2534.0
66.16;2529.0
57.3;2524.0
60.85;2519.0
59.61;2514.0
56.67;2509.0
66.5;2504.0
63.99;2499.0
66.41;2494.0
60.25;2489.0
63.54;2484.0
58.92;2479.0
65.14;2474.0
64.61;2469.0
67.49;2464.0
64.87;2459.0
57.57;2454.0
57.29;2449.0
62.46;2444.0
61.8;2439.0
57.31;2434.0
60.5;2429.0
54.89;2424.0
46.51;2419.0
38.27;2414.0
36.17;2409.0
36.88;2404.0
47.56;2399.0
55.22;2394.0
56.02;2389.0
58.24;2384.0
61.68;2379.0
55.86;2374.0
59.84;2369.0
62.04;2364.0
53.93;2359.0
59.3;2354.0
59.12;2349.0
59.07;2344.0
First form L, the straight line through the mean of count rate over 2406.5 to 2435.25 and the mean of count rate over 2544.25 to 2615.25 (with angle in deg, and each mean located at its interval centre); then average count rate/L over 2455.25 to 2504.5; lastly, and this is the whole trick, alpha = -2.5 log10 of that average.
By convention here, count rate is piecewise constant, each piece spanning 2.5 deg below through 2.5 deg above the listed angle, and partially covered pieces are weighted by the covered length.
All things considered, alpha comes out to -0.20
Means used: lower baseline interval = 48.6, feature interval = 63.9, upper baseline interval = 60.6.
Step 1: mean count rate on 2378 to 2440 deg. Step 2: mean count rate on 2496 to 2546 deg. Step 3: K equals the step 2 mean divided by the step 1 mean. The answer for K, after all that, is 1.19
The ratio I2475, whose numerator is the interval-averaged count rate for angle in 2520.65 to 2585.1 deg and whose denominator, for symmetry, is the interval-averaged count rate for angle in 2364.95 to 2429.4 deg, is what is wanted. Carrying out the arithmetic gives 1.2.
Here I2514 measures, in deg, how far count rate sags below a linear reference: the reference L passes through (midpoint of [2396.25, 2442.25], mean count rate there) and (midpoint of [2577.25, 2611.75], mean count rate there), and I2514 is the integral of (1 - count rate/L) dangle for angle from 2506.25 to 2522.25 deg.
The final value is -1.06 deg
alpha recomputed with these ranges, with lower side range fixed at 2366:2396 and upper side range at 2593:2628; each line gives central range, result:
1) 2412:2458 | 0.05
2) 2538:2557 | 0.01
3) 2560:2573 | -0.02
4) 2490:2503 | -0.10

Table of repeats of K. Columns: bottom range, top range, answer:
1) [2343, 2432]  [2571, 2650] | 1.11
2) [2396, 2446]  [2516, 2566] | 1.21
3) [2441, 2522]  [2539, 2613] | 0.97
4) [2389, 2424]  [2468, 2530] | 1.38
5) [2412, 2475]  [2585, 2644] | 1.02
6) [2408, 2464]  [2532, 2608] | 1.09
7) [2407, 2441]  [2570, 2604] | 1.19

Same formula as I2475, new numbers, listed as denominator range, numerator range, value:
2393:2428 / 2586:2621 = 1.34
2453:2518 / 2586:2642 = 0.95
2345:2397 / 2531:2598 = 1.04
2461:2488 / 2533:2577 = 0.94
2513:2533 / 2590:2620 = 0.99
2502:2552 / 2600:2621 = 1.00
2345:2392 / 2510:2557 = 1.03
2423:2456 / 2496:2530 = 1.04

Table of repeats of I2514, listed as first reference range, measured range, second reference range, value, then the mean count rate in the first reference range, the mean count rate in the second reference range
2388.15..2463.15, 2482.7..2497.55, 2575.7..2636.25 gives -2.08 deg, 53.1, 60.1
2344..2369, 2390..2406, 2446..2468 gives 3.29 deg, 58.8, 62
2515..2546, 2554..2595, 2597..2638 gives -0.38 deg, 60.2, 59.9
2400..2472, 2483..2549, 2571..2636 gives -4.74 deg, 54.7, 60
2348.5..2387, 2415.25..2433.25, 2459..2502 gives 2.38 deg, 58.7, 63.9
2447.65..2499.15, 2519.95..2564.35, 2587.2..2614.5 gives 0.83 deg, 62.8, 60.9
